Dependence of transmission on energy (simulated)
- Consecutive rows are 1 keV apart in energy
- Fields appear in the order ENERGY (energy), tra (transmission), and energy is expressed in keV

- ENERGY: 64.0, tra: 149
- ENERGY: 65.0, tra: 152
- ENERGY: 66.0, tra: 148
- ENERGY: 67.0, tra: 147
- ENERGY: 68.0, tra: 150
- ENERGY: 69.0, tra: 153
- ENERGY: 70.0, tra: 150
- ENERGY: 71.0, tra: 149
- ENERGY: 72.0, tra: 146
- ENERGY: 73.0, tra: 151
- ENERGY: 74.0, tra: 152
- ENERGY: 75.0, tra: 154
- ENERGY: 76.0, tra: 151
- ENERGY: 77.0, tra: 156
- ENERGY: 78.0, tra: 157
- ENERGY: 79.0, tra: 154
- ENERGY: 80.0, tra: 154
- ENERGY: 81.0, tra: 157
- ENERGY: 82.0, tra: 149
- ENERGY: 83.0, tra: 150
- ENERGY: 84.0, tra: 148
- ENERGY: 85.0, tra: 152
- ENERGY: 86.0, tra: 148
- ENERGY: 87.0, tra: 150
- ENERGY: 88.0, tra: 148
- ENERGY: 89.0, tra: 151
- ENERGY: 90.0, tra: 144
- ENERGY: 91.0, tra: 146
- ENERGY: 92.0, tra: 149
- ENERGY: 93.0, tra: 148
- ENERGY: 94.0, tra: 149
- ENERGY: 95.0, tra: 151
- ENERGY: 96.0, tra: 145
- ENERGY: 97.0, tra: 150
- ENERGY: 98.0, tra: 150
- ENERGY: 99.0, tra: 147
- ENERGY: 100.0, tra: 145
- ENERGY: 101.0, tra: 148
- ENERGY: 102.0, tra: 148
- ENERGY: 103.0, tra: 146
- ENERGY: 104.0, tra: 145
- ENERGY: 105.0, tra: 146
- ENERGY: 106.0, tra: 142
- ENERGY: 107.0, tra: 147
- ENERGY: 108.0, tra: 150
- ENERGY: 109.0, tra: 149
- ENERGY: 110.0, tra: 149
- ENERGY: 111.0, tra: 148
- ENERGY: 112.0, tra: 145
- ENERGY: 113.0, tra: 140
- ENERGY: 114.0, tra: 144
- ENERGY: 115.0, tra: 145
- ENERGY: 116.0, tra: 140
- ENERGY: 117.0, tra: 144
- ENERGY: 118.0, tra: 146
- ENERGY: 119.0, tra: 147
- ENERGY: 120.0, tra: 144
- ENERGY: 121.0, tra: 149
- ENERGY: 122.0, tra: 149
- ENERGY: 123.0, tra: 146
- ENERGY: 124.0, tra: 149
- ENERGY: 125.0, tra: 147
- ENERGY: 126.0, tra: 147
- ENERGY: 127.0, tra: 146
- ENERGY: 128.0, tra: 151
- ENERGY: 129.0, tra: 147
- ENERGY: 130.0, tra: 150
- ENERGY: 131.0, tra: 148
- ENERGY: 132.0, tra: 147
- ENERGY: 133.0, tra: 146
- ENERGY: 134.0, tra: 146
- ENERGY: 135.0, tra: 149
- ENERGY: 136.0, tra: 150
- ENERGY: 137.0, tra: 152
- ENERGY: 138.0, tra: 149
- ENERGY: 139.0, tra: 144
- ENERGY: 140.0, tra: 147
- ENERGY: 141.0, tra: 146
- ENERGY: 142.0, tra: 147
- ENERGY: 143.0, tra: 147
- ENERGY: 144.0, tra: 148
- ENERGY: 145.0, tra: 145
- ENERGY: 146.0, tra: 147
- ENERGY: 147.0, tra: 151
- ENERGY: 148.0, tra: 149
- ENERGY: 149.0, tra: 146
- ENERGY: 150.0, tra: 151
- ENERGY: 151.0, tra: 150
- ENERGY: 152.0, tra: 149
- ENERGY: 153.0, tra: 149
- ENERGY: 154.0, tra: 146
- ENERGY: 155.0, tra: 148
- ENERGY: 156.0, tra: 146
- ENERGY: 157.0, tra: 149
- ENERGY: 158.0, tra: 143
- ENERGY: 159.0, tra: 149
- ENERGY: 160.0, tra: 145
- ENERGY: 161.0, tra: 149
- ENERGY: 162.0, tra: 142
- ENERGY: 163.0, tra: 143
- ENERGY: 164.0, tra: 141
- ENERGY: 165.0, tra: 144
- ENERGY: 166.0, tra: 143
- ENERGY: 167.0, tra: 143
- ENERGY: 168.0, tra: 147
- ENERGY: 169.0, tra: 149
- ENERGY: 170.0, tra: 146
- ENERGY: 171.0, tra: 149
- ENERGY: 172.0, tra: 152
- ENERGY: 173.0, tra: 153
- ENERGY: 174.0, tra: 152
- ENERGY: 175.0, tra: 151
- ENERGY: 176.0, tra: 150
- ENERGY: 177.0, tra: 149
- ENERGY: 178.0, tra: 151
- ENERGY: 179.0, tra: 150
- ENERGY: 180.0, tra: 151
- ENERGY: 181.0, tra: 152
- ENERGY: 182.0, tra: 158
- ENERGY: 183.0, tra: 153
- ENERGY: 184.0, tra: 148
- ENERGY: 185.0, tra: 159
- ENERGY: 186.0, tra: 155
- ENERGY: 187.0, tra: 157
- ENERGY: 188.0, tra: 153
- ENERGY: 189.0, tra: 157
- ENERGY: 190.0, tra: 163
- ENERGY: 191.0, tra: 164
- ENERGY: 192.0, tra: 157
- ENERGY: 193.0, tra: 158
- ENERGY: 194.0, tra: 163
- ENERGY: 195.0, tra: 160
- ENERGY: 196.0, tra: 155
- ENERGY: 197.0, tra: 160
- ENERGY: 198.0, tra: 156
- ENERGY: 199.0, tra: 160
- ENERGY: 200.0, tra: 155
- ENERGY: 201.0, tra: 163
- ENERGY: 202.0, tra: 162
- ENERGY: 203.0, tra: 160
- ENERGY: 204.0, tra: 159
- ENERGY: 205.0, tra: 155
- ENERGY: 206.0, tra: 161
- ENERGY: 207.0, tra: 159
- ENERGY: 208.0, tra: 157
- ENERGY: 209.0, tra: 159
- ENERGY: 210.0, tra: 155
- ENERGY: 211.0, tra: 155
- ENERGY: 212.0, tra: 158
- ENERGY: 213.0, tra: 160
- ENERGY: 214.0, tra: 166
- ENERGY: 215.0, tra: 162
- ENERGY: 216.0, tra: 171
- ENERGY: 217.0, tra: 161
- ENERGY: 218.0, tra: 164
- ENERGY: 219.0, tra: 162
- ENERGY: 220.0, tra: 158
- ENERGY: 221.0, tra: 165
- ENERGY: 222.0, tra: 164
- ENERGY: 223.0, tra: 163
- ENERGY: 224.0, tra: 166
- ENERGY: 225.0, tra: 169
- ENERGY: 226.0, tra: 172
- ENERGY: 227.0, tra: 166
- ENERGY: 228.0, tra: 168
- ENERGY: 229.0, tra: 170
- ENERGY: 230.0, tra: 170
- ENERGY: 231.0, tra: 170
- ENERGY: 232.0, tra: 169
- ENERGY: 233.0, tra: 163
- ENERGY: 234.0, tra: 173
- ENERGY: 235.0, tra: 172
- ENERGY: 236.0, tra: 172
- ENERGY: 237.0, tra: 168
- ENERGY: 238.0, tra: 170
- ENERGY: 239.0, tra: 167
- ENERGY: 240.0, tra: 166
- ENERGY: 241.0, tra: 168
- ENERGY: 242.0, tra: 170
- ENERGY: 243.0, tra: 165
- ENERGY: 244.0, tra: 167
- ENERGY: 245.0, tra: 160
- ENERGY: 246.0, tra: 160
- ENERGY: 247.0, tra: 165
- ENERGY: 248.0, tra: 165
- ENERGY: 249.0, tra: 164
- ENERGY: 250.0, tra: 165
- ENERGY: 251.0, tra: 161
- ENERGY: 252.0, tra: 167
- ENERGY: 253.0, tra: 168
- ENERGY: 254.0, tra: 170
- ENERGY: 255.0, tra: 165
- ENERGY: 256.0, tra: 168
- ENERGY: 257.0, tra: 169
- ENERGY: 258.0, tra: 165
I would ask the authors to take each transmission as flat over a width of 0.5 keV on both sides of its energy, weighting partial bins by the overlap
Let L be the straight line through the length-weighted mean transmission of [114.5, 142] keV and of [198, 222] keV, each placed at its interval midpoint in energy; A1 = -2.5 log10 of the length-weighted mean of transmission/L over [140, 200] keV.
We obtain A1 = 0.02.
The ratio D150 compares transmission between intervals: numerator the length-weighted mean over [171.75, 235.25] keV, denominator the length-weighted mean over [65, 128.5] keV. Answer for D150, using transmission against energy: 1.08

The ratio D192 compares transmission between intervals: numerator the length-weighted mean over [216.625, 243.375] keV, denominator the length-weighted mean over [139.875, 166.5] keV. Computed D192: 1.14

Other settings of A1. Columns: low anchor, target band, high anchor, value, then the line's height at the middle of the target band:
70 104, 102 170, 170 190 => 0.03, 151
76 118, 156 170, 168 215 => 0.06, 154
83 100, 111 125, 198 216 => 0.04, 151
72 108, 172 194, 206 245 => 0.04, 160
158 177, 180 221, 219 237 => 0.00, 158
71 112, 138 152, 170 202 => 0.04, 153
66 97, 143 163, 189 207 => 0.06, 156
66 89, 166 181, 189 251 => 0.07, 159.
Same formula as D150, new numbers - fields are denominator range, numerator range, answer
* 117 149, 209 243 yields 1.12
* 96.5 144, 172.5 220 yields 1.07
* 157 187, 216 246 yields 1.12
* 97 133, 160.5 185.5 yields 1.02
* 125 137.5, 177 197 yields 1.05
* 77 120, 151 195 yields 1.02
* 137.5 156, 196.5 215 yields 1.08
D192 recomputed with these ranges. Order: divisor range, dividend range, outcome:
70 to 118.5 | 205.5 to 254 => 1.11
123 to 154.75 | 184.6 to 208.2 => 1.07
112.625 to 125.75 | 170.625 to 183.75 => 1.04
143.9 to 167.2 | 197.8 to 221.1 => 1.09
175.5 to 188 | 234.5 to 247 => 1.09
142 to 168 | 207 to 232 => 1.12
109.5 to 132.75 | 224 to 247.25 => 1.15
